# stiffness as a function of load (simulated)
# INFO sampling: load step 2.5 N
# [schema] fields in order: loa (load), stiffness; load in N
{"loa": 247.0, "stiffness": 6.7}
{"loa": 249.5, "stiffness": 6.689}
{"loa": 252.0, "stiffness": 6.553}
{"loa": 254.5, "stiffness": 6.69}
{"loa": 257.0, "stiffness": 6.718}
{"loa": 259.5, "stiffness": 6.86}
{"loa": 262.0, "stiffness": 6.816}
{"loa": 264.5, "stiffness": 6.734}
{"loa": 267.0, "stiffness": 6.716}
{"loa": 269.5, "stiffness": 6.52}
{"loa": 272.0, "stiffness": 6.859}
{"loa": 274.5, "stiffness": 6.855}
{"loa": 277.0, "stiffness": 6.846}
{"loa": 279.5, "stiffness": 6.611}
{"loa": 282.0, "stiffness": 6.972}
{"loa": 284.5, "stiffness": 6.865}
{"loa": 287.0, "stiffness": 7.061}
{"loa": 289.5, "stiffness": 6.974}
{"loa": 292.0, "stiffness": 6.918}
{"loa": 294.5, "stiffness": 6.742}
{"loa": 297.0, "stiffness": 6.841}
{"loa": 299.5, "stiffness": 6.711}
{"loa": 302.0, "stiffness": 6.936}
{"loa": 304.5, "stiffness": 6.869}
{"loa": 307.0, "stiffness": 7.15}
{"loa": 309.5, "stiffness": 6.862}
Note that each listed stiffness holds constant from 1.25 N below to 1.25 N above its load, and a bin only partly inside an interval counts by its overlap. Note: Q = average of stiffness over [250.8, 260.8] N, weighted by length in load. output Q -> 6.71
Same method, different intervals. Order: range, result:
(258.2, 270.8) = 6.73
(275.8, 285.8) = 6.82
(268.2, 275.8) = 6.75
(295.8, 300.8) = 6.78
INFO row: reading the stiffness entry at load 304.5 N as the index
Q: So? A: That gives 6.869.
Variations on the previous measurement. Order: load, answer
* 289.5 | 6.974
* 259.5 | 6.86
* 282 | 6.972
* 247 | 6.7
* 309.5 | 6.862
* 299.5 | 6.711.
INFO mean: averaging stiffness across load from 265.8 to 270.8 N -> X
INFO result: 6.62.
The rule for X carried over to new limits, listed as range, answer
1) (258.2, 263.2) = 6.84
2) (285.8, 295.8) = 6.92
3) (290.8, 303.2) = 6.83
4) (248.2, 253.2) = 6.62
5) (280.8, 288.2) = 6.97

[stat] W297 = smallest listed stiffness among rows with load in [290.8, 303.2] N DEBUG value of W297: 6.711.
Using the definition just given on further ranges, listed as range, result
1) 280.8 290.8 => 6.865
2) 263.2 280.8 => 6.52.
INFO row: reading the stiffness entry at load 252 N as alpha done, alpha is 6.553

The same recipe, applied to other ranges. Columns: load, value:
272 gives 6.859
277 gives 6.846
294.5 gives 6.742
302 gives 6.936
